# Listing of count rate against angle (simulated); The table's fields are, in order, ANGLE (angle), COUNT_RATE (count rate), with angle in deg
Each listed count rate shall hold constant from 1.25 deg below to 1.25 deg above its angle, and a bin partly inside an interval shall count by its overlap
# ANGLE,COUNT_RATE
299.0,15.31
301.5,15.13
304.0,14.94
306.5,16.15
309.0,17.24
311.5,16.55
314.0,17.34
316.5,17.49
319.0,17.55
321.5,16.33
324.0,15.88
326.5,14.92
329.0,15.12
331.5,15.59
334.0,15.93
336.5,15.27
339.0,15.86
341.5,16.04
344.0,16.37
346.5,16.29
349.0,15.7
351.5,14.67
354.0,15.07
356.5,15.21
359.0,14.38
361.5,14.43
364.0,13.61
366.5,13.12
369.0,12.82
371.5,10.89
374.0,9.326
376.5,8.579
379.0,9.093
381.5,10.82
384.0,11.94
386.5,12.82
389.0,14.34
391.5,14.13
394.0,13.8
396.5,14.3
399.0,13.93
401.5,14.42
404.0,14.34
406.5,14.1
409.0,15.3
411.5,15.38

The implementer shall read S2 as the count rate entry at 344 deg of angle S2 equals 16.37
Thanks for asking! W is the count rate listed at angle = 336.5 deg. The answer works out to 15.27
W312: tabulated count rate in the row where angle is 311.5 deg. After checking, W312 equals 16.55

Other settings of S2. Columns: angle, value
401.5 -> 14.42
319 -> 17.55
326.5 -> 14.92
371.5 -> 10.89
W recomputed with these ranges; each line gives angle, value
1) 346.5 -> 16.29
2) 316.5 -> 17.49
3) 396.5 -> 14.3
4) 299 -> 15.31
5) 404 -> 14.34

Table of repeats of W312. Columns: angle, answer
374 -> 9.326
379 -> 9.093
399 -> 13.93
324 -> 15.88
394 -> 13.8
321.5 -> 16.33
